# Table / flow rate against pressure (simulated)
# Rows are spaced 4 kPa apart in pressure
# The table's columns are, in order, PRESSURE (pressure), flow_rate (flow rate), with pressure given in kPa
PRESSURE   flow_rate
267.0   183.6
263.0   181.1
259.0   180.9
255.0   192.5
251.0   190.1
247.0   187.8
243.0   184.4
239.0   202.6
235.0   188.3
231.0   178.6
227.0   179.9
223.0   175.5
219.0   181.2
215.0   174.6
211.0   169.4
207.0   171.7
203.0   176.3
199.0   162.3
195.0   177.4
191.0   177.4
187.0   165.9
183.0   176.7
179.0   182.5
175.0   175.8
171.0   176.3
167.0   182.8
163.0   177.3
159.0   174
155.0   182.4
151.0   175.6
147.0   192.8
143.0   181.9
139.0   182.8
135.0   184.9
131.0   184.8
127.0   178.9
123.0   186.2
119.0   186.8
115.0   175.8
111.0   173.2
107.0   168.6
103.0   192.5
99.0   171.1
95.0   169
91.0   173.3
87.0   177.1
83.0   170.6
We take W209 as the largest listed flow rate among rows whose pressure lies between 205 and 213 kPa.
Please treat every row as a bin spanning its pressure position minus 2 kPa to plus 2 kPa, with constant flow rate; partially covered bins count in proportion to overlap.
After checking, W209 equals 171.7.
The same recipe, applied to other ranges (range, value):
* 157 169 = 182.8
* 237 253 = 202.6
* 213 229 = 181.2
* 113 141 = 186.8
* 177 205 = 182.5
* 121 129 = 186.2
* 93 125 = 192.5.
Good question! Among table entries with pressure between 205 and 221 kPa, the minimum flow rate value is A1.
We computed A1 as 169.4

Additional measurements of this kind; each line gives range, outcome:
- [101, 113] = 168.6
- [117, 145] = 178.9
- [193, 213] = 162.3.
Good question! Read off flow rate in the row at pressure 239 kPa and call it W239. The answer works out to 202.6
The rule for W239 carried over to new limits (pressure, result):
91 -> 173.3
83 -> 170.6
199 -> 162.3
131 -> 184.8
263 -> 181.1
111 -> 173.2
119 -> 186.8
